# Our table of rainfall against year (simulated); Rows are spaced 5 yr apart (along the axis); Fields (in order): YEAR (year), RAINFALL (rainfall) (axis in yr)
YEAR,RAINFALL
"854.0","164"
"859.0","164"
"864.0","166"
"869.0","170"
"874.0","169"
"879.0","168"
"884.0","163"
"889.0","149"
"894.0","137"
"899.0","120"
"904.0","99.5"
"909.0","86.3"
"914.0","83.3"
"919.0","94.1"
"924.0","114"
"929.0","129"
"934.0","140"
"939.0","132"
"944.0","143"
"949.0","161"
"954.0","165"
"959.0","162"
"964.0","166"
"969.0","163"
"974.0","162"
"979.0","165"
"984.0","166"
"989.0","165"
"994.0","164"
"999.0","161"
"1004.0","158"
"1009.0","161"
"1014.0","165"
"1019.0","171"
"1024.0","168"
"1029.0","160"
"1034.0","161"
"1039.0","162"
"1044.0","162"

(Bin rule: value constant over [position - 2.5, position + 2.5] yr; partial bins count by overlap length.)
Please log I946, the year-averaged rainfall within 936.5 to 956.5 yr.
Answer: 150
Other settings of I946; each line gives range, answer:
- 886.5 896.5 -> 143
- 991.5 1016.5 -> 162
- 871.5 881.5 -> 168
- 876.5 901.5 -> 147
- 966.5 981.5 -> 163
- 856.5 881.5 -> 167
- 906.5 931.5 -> 101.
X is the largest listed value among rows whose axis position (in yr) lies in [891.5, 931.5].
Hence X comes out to 137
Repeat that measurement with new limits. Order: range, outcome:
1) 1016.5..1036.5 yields 171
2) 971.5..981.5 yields 165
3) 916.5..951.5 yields 161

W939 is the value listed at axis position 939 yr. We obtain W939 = 132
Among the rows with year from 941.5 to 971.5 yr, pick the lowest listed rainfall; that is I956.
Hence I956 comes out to 143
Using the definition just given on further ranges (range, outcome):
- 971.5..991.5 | 162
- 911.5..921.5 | 83.3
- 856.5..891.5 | 149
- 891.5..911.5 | 86.3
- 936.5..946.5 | 132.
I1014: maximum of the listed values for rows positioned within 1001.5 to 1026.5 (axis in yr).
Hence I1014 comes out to 171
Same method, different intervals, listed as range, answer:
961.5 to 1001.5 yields 166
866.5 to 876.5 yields 170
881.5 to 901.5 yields 163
